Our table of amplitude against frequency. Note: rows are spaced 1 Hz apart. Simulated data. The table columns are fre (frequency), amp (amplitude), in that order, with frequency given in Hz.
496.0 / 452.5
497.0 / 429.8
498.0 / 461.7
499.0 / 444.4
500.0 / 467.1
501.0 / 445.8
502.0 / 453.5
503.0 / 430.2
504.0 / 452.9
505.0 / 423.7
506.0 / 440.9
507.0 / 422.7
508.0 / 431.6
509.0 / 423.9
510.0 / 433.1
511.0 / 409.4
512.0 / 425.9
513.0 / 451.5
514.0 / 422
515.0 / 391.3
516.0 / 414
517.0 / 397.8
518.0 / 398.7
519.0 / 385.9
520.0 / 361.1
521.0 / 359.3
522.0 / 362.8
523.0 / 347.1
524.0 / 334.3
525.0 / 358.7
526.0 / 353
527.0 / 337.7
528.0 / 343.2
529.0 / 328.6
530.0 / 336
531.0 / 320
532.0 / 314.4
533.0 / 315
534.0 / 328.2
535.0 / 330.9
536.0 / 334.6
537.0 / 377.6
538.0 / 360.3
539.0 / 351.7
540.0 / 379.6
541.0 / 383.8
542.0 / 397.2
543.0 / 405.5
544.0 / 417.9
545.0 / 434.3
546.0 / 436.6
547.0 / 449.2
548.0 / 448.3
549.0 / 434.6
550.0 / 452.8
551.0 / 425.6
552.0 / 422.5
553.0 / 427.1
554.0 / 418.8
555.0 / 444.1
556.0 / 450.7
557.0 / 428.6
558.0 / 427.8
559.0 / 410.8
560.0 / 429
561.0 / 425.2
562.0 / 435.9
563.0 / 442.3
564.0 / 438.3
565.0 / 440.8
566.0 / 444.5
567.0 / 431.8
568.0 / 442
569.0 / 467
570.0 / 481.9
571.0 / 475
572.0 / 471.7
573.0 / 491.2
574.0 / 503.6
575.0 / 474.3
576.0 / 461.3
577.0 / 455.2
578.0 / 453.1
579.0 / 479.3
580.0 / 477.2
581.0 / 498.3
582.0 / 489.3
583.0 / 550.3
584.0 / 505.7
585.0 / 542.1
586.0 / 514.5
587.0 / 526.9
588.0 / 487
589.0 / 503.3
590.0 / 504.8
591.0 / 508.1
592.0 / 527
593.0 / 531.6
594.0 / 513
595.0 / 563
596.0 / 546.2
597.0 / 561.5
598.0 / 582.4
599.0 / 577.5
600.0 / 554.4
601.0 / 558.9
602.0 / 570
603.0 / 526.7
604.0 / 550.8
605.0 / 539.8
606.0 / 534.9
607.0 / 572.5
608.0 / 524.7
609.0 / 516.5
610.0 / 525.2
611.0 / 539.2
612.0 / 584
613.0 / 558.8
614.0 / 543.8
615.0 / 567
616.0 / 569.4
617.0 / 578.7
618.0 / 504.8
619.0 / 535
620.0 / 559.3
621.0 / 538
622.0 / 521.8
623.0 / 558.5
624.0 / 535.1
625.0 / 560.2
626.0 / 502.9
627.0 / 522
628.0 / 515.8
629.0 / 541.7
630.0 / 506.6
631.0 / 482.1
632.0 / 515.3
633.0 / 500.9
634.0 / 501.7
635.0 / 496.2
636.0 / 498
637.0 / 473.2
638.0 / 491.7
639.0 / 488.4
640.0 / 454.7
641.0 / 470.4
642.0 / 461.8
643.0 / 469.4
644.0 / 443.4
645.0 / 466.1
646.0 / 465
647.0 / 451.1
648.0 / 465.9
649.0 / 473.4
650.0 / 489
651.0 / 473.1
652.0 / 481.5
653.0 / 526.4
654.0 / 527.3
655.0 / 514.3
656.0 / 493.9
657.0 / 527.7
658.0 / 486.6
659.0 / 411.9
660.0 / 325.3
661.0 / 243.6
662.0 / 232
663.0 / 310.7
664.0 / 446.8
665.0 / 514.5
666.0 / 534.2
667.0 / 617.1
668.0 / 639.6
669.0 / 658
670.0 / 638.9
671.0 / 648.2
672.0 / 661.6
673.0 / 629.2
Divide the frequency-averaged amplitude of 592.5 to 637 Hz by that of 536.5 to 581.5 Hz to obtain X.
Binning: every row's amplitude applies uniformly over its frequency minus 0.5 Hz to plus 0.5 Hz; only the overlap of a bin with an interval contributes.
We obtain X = 1.23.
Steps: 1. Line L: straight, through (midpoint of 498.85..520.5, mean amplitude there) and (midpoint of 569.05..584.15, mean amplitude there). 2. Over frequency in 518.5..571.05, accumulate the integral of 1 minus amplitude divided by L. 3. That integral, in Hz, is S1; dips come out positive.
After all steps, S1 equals 6.8 Hz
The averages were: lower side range 424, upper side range 483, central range 397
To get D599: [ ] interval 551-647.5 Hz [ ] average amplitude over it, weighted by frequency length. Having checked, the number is 500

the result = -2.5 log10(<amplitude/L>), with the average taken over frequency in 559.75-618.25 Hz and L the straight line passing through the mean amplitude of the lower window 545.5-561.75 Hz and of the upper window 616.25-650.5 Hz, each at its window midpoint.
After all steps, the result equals -0.10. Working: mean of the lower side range 433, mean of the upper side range 502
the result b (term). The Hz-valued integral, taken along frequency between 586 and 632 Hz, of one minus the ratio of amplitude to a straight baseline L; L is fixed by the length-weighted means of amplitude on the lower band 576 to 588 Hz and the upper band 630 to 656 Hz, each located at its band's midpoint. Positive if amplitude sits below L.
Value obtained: -4.37 Hz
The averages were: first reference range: 497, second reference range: 484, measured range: 538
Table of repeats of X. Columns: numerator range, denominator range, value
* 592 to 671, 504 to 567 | 1.28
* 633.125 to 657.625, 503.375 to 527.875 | 1.22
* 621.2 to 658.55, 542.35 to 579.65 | 1.11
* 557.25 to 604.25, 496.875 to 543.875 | 1.27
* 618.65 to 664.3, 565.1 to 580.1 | 1.02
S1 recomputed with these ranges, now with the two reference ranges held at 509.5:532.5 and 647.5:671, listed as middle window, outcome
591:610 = -4.8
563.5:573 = -1.1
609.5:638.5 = -4.7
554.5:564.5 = -0.7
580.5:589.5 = -1.9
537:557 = -1.2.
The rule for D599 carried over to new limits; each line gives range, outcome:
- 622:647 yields 496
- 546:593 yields 466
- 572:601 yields 514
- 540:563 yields 427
